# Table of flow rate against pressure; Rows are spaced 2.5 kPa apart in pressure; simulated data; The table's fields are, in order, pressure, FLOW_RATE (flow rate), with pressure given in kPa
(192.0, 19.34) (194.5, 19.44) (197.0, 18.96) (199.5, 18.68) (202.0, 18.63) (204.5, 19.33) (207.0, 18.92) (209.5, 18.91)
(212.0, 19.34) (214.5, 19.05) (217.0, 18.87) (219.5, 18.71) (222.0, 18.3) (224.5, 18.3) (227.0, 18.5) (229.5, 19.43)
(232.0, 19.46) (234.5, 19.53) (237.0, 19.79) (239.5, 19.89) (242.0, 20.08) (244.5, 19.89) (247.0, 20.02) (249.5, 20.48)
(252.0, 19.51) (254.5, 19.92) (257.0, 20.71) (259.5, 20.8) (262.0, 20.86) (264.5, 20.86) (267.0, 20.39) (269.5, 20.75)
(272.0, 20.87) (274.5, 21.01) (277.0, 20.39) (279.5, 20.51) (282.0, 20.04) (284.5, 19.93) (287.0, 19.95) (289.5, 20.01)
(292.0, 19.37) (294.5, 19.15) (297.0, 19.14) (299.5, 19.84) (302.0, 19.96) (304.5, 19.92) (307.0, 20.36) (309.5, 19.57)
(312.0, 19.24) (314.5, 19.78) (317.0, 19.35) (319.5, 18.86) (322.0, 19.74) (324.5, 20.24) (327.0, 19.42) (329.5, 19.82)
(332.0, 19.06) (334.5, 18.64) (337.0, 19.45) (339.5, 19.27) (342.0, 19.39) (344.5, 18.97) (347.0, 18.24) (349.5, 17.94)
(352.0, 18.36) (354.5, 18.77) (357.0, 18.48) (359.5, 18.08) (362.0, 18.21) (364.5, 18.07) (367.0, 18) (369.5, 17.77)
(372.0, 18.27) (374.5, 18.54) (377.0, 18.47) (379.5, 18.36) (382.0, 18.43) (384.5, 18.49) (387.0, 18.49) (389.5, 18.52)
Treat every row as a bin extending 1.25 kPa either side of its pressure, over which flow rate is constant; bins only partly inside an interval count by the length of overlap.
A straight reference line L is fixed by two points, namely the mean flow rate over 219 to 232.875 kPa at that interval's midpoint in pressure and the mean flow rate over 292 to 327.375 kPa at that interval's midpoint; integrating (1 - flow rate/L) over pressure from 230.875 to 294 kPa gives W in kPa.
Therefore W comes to -3.5 kPa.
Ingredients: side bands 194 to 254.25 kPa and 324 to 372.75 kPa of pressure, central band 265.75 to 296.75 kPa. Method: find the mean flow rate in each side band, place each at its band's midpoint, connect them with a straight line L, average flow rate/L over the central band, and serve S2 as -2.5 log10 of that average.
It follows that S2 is -0.064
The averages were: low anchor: 19.3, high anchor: 18.7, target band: 20.2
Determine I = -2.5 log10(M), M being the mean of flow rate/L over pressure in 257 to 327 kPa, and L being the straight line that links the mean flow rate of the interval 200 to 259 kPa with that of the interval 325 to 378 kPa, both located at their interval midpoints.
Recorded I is -0.06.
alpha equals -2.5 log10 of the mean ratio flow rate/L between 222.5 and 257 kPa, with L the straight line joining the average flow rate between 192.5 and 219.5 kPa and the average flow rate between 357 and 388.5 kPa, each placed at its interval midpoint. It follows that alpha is -0.04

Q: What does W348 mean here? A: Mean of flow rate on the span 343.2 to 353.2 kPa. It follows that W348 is 18.4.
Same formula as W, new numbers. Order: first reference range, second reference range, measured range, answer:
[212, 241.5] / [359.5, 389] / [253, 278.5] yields -2.4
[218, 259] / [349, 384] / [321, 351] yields -0.9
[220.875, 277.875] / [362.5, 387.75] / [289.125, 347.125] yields -1.2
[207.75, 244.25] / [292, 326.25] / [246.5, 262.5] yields -0.8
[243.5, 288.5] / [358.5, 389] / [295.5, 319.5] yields -0.1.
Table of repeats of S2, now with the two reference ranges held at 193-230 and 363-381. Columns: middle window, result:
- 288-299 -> -0.05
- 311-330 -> -0.06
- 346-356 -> 0.00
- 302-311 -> -0.08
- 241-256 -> -0.07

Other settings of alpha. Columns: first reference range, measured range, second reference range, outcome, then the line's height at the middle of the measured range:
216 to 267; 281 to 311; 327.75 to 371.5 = -0.03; 19.2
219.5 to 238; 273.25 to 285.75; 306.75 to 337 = -0.06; 19.3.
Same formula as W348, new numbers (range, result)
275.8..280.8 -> 20.4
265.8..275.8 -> 20.8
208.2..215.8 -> 19.1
